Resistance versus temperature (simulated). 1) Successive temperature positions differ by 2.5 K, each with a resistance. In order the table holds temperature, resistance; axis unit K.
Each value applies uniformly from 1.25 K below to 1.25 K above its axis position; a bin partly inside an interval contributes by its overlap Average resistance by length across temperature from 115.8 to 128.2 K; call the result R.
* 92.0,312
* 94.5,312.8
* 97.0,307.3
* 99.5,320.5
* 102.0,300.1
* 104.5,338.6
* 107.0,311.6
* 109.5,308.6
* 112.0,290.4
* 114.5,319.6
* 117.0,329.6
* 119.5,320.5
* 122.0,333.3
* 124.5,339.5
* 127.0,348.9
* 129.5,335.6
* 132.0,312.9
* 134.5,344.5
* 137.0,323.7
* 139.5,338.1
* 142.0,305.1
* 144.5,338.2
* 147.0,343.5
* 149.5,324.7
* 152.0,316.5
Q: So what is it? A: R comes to 334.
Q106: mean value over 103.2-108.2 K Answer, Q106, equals 325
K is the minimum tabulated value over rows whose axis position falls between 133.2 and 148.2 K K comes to 305.1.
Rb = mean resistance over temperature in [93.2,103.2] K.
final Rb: 310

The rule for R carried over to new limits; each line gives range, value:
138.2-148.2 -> 331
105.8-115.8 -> 308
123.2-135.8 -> 336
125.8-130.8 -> 342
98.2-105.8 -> 320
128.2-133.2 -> 325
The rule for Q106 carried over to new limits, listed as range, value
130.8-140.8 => 330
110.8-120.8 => 315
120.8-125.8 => 337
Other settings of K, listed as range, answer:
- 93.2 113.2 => 290.4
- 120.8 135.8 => 312.9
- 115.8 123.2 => 320.5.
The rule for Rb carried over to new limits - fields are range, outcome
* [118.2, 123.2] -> 327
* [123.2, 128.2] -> 344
